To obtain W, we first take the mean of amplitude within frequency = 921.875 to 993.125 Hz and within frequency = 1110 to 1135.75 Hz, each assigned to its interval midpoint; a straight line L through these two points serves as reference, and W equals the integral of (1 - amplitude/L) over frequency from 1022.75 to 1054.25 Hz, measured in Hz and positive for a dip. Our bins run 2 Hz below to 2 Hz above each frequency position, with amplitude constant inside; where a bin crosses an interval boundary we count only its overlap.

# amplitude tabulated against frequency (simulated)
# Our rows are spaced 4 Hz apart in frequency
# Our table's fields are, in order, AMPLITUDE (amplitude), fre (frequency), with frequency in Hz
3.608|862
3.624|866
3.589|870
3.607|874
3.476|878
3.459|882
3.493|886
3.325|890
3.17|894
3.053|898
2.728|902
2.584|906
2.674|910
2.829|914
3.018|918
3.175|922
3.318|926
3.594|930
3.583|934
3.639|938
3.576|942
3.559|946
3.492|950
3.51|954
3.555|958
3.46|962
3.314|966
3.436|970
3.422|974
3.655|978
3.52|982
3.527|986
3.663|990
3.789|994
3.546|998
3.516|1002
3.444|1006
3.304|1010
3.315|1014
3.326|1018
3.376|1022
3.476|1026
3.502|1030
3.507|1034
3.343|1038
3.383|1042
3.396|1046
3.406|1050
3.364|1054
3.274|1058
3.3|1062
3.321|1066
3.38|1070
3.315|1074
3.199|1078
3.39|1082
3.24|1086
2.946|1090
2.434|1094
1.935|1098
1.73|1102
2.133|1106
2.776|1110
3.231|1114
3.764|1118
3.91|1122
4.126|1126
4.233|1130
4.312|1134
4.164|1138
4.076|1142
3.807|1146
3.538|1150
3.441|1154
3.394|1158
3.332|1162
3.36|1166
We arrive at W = 2.1 Hz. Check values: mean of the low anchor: 3.51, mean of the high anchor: 3.84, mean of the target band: 3.42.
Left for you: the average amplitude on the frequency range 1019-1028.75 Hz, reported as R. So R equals 3.42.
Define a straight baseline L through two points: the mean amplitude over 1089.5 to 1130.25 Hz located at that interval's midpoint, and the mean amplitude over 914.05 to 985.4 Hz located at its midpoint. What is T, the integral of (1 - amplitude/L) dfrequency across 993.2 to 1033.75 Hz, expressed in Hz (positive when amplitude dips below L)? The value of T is -2.4 Hz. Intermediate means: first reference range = 3.44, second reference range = 2.97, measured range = 3.45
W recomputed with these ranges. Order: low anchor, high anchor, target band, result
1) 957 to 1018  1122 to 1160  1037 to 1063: 2.2 Hz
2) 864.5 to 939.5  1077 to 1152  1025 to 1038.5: -0.7 Hz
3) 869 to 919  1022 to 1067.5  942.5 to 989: -3.4 Hz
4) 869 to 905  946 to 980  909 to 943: 1.2 Hz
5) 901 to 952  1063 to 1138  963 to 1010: -4.4 Hz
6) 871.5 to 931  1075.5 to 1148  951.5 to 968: -1.3 Hz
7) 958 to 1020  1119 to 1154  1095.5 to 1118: 8.1 Hz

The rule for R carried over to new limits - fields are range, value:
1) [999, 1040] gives 3.41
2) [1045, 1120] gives 3.02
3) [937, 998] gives 3.54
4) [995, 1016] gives 3.44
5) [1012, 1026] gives 3.36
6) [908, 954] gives 3.32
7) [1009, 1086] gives 3.36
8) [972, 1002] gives 3.58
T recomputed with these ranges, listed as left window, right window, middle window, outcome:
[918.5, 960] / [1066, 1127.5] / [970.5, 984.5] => -0.6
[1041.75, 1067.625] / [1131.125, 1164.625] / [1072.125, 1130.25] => 8.2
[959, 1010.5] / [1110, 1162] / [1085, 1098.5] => 3.7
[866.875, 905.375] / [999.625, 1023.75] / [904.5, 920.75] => 2.5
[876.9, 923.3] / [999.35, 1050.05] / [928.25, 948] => -2.6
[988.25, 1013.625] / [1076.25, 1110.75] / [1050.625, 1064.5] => -1.6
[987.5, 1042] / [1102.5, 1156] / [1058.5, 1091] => 2.4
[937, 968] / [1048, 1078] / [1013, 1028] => 0.1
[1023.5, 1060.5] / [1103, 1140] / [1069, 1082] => 0.6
